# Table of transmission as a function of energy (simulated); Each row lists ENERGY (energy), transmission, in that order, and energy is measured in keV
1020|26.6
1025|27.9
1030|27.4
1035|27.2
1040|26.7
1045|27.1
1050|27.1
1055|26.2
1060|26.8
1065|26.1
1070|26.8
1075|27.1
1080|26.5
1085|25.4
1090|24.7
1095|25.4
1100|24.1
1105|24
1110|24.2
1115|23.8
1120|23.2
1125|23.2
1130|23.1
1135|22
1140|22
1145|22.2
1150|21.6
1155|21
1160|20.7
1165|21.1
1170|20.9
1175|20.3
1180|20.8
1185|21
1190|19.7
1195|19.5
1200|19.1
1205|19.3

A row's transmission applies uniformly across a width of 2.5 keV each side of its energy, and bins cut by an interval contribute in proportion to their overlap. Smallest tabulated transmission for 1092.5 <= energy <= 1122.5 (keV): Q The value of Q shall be 23.2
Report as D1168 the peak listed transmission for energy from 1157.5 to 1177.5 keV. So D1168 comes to 21.1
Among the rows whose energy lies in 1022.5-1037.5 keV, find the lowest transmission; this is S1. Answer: 27.2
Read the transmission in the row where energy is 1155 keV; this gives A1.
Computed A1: 21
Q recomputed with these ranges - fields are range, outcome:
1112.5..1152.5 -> 21.6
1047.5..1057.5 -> 26.2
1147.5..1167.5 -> 20.7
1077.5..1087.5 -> 25.4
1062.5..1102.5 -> 24.1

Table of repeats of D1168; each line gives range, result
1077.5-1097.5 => 26.5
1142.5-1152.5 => 22.2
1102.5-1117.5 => 24.2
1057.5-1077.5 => 27.1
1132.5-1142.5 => 22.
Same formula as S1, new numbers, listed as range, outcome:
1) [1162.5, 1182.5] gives 20.3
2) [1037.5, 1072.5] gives 26.1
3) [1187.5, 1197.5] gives 19.5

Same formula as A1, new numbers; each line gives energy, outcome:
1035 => 27.2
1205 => 19.3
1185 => 21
